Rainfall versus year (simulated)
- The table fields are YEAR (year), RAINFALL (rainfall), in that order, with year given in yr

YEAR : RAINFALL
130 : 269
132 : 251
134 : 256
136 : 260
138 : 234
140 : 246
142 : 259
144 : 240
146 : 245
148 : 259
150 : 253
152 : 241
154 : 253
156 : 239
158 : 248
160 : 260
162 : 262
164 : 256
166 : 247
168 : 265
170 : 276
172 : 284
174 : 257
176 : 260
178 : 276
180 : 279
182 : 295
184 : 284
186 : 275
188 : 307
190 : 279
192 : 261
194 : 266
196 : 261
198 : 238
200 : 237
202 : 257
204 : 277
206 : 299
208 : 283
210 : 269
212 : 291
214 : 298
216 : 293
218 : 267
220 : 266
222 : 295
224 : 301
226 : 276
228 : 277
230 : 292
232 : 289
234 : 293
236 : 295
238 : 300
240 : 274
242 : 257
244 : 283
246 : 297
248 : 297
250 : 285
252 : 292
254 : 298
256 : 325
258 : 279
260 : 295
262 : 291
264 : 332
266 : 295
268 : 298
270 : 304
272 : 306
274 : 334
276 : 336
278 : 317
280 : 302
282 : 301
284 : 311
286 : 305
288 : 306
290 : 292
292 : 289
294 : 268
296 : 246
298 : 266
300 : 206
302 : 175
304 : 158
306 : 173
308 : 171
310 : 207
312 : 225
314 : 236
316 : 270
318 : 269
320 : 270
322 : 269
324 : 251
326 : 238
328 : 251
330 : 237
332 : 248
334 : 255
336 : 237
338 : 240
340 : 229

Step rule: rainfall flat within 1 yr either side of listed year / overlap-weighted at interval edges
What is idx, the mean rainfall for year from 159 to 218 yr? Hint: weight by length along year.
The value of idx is 272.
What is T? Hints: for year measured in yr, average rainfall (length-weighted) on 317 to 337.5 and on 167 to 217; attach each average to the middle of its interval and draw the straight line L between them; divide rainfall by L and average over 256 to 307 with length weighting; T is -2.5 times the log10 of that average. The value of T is -0.081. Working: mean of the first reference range 275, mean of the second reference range 252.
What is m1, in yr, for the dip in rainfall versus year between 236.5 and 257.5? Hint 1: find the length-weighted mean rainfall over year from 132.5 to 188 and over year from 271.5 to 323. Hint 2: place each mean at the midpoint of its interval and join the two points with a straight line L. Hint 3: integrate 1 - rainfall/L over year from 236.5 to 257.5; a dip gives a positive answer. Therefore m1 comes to -2.38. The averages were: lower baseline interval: 260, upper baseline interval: 261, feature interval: 291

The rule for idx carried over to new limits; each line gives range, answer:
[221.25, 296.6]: 296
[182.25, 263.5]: 283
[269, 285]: 314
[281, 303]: 270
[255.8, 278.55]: 309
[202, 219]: 283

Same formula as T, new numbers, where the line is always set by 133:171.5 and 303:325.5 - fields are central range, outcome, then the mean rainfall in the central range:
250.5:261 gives -0.25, 297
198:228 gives -0.14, 278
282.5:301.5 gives -0.19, 275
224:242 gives -0.19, 286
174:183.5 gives -0.11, 276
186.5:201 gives -0.08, 265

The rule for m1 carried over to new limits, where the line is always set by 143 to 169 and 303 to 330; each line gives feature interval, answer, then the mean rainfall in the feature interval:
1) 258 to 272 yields -3.8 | 301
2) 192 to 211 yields -1.5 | 265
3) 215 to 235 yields -3.5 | 285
